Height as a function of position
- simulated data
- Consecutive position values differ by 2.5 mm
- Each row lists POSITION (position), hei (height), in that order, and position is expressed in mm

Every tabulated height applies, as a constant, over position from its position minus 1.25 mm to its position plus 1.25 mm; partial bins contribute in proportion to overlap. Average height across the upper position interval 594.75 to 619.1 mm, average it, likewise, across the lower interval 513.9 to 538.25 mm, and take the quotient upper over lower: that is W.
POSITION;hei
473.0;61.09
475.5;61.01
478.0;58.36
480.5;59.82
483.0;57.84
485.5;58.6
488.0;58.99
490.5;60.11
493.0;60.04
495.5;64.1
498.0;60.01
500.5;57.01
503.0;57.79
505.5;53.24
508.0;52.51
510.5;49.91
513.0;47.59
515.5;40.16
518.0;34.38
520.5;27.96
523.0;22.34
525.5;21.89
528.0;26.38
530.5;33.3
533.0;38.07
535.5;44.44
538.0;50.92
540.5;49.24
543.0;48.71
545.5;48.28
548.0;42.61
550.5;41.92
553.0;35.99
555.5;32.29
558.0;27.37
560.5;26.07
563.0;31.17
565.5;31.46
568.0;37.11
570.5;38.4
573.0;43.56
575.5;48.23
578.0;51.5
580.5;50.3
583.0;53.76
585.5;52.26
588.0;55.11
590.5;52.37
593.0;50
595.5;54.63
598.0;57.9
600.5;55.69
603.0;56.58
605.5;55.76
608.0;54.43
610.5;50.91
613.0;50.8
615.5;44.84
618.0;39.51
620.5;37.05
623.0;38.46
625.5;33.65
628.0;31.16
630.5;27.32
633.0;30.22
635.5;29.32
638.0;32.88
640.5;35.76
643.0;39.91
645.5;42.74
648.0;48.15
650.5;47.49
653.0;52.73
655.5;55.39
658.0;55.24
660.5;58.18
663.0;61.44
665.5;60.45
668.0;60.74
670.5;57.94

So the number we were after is 1.56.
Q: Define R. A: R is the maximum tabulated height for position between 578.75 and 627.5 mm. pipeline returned 57.9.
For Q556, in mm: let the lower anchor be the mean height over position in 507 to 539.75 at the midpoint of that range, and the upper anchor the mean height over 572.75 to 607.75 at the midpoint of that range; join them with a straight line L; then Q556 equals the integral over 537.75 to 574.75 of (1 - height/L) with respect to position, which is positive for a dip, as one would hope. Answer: 5.0 mm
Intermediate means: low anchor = 37.7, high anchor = 53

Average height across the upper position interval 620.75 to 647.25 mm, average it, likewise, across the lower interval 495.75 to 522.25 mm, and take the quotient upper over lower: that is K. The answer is 0.7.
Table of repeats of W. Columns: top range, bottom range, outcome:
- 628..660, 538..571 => 1.08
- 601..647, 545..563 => 1.15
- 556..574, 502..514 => 0.64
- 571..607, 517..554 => 1.39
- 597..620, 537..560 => 1.24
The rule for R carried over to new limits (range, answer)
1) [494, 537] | 64.1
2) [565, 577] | 48.23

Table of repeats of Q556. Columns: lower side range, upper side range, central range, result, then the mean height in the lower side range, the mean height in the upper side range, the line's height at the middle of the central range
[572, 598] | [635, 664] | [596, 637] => 4.97 mm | 51.6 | 46.9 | 49.3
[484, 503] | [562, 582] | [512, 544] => 8.88 mm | 59.7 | 41.7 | 51.8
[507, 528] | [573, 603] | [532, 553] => -1.52 mm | 36.3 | 52.7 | 42.1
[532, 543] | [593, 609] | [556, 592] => 6.39 mm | 46.2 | 55.4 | 51.5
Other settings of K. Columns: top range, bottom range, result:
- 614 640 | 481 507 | 0.59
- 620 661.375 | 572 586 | 0.82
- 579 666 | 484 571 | 1.09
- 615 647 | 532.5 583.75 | 0.86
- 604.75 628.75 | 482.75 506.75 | 0.74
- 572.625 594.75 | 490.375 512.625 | 0.90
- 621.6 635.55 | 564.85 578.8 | 0.76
